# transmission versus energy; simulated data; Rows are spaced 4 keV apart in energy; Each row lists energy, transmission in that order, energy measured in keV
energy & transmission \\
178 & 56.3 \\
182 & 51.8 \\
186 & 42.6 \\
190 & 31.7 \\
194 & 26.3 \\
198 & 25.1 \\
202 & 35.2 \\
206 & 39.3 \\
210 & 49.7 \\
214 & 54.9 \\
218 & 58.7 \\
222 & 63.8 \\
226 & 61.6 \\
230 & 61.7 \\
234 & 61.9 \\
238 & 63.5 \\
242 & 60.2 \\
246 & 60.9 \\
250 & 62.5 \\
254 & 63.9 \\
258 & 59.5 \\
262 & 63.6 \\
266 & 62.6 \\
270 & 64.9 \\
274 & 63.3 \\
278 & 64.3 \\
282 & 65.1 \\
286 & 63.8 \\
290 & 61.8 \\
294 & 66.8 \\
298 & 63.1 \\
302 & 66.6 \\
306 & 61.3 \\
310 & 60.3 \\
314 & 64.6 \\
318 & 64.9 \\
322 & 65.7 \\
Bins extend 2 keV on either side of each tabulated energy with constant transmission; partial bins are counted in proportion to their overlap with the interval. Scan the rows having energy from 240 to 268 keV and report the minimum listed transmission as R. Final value 59.5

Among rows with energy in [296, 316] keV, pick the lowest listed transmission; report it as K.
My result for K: 60.3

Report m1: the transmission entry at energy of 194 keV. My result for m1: 26.3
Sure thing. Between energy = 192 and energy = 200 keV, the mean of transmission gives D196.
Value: 25.7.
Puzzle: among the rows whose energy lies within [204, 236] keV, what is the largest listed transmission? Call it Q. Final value 63.8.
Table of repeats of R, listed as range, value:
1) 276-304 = 61.8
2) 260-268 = 62.6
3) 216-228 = 58.7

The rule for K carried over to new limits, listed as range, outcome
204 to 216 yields 39.3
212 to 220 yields 54.9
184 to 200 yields 25.1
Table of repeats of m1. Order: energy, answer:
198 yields 25.1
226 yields 61.6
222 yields 63.8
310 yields 60.3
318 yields 64.9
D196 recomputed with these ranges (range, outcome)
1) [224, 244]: 61.8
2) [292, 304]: 65.5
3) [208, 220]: 54.4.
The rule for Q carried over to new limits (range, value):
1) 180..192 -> 51.8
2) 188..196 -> 31.7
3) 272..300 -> 66.8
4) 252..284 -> 65.1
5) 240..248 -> 60.9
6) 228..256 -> 63.9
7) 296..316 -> 66.6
